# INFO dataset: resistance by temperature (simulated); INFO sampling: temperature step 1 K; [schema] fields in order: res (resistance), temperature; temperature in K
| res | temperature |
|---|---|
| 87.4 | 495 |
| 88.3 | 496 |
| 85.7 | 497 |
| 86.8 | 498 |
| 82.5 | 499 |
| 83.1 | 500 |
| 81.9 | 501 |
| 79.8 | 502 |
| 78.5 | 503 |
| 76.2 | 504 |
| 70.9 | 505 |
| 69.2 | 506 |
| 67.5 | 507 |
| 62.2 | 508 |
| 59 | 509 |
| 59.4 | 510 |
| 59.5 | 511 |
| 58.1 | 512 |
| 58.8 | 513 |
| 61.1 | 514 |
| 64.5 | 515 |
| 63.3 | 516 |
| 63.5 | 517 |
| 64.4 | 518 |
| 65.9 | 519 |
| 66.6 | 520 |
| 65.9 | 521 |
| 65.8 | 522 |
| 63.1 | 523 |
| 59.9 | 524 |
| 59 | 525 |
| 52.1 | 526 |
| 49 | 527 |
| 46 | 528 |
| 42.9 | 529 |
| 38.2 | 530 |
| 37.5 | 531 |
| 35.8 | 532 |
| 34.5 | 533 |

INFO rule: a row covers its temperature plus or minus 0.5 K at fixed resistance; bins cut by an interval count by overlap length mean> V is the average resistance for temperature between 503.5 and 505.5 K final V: 73.6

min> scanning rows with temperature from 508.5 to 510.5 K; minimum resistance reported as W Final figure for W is 59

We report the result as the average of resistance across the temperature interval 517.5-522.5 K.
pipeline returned 65.7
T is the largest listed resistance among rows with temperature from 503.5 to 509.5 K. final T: 76.2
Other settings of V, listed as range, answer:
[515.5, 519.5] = 64.3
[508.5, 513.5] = 59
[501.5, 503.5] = 79.2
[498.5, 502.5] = 81.8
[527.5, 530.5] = 42.4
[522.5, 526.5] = 58.5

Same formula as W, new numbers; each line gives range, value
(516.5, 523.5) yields 63.1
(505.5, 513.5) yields 58.1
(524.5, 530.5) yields 38.2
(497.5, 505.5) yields 70.9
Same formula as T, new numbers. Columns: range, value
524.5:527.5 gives 59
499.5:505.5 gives 83.1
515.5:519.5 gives 65.9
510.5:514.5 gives 61.1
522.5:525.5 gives 63.1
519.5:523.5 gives 66.6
